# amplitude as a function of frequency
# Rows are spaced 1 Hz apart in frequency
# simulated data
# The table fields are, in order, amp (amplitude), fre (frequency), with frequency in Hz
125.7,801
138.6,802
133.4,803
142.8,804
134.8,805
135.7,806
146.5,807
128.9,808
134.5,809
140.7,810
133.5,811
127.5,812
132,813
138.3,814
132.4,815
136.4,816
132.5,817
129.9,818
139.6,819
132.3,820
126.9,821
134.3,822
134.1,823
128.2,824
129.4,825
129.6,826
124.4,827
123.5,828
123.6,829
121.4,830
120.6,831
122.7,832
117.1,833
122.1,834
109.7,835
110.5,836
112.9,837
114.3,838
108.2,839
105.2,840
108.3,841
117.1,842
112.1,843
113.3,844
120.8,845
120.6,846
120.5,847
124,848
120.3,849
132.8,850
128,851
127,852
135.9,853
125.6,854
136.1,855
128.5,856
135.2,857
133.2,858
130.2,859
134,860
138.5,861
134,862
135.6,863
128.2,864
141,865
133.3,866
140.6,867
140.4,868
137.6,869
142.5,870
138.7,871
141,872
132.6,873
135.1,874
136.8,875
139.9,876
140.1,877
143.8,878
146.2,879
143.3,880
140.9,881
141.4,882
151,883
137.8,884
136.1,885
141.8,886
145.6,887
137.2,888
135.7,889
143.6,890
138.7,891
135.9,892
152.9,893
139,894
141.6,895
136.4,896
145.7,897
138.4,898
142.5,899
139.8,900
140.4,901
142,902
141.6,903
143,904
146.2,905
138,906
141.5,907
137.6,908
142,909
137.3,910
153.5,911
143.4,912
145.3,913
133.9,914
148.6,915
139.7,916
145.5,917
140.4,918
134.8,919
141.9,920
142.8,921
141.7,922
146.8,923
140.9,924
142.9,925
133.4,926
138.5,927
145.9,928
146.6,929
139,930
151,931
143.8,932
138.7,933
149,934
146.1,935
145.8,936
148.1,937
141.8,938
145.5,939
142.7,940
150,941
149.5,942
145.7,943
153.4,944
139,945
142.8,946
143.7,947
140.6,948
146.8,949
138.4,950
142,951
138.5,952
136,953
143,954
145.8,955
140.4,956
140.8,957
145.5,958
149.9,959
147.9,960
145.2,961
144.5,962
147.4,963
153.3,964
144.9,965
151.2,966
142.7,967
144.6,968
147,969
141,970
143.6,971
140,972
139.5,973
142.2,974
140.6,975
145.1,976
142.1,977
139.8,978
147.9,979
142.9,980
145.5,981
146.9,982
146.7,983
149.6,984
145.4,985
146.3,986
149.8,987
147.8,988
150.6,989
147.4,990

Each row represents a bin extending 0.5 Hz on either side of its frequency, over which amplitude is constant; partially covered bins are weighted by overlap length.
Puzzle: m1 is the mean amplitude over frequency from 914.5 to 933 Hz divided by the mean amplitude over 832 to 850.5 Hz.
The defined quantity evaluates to 1.22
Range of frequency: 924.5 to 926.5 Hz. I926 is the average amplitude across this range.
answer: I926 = 138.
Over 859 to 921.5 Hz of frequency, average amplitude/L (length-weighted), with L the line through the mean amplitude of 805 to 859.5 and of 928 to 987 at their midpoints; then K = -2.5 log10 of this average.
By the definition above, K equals -0.044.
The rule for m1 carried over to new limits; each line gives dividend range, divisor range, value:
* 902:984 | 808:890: 1.10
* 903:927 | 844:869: 1.08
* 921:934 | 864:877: 1.03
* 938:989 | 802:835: 1.11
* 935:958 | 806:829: 1.09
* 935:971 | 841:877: 1.10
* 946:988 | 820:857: 1.18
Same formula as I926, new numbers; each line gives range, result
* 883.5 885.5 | 137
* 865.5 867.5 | 137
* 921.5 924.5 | 143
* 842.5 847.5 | 117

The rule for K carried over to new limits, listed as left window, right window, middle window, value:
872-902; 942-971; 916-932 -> 0.00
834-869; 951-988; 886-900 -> -0.07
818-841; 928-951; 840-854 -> 0.04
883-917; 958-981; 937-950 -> -0.01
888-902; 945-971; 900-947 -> -0.01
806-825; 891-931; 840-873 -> 0.06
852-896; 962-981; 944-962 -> 0.00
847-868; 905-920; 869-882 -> -0.04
